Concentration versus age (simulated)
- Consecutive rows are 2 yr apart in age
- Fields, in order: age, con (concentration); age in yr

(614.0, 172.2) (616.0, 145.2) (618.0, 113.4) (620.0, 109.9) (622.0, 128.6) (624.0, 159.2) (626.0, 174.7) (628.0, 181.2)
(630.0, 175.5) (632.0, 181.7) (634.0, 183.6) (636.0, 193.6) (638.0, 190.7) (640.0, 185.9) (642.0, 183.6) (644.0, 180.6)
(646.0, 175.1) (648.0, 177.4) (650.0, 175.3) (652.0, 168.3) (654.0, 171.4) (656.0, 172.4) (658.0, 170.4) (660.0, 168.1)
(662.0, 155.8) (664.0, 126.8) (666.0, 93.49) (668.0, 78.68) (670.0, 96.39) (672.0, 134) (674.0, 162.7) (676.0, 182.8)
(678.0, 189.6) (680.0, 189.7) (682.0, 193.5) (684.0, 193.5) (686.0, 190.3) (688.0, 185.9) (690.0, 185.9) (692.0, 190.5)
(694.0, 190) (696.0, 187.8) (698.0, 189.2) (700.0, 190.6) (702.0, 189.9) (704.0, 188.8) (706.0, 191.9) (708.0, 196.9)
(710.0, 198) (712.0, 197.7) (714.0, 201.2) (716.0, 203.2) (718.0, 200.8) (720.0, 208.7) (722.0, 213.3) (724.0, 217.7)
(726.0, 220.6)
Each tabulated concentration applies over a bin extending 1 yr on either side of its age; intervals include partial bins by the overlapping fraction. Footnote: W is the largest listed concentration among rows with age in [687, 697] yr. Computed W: 190.5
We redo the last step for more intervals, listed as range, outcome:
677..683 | 193.5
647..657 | 177.4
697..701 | 190.6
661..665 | 155.8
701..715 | 201.2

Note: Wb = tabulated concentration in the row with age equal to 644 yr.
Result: 180.6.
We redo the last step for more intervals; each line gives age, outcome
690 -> 185.9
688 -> 185.9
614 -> 172.2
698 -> 189.2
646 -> 175.1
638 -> 190.7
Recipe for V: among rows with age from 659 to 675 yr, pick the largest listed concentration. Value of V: 168.1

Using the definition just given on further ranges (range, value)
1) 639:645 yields 185.9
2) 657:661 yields 170.4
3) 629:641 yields 193.6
